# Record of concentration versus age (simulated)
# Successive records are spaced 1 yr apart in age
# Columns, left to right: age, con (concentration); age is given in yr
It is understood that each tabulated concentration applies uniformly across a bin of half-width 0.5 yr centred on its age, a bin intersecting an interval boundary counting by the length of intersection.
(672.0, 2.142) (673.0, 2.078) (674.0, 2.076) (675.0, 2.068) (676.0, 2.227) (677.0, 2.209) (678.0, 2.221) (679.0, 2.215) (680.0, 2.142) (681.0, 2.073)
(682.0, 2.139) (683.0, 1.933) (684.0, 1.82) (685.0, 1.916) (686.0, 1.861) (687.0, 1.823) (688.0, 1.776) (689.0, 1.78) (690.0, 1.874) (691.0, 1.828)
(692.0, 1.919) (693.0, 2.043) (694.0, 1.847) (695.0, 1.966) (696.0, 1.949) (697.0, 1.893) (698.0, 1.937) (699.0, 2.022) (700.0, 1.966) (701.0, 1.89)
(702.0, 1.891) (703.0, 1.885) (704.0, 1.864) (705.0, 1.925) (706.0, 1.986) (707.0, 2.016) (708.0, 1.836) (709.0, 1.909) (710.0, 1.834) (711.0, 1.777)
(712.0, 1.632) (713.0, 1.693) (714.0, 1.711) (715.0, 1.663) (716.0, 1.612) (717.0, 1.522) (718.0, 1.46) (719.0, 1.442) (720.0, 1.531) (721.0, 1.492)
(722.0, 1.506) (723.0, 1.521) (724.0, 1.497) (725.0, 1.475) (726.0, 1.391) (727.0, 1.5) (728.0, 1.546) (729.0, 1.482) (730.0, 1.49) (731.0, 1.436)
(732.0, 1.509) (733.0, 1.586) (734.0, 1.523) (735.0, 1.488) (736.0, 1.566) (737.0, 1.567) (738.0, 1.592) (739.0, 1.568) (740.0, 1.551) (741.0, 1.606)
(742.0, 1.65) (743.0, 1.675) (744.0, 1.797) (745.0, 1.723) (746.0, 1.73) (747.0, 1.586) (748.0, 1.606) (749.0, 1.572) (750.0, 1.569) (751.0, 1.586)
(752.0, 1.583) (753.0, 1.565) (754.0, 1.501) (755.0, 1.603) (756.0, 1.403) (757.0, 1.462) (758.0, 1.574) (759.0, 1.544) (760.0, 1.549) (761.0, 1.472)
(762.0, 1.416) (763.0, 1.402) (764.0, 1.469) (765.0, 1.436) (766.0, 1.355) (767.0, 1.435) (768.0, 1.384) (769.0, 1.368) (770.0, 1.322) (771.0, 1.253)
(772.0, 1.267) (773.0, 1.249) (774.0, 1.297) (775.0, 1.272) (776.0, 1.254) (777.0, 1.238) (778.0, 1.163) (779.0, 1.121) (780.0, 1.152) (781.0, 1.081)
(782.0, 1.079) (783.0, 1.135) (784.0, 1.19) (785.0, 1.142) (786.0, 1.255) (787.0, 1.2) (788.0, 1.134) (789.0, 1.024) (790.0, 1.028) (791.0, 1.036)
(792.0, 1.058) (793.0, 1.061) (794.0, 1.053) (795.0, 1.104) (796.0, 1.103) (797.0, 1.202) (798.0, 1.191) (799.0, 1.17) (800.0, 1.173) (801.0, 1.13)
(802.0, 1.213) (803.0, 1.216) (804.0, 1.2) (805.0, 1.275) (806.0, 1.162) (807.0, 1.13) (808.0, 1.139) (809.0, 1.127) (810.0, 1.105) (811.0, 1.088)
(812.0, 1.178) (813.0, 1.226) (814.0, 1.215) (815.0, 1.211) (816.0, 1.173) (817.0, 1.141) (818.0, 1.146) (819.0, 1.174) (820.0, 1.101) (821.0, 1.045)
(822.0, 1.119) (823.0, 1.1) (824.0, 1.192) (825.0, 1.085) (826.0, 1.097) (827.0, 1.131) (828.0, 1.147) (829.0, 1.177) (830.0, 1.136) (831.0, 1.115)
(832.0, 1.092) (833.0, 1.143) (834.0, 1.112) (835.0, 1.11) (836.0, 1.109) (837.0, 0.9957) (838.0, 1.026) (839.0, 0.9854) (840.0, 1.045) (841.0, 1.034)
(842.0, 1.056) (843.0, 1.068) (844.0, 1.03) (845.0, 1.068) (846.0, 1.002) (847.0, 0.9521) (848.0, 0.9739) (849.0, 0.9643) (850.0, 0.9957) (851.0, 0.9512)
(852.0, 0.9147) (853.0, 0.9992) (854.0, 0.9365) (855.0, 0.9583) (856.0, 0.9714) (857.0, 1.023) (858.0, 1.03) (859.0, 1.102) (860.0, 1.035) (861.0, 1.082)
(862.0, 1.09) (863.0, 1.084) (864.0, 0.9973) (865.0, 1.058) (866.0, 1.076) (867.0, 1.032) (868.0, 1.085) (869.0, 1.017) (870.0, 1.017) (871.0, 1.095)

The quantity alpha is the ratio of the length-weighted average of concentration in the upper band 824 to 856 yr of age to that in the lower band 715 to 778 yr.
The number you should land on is 0.7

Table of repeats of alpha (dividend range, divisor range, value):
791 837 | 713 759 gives 0.73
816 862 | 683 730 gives 0.60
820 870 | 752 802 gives 0.83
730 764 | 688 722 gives 0.87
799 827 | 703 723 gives 0.68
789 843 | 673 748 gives 0.64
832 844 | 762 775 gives 0.79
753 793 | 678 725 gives 0.71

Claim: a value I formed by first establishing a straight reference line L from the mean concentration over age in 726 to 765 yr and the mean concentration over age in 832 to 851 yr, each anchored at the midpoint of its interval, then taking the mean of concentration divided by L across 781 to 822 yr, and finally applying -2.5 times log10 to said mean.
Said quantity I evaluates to 0.09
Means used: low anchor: 1.55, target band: 1.14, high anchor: 1.04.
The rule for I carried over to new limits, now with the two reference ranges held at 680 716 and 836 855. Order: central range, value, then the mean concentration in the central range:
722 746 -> 0.07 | 1.56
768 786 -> 0.16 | 1.22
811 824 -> 0.02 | 1.15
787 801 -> 0.18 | 1.11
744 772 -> 0.02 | 1.5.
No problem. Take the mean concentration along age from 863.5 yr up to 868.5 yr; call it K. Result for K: 1.05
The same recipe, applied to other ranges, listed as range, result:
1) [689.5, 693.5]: 1.92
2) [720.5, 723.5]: 1.51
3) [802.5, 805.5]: 1.23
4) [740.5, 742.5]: 1.63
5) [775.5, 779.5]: 1.19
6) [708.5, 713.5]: 1.77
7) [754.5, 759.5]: 1.52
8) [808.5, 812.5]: 1.12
